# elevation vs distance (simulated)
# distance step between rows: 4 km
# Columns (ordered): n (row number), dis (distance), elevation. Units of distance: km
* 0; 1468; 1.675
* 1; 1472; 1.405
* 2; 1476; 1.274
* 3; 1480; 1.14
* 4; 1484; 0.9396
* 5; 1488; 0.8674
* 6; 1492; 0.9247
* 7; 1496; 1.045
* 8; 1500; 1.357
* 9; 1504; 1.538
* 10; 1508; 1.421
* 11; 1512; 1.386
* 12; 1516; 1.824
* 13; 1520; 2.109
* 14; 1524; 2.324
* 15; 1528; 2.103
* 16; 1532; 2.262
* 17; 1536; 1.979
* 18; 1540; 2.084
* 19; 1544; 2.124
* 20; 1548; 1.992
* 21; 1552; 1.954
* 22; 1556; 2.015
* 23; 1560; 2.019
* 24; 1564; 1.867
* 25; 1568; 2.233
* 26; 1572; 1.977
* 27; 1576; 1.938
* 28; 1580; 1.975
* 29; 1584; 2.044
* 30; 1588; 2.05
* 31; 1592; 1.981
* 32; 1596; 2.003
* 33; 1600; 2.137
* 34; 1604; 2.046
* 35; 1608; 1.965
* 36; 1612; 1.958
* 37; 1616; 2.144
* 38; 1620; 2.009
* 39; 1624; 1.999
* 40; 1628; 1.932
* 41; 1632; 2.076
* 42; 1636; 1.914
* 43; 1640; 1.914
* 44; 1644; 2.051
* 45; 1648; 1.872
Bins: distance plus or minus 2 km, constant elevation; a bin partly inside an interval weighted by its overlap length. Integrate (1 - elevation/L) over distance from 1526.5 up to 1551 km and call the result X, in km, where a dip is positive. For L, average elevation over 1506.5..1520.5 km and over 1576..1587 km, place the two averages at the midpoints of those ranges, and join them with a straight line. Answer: -4.2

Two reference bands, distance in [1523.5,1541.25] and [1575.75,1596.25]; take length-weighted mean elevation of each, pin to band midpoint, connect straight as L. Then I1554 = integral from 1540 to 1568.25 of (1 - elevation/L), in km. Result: 0.9 km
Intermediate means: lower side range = 2.14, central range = 2.02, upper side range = 2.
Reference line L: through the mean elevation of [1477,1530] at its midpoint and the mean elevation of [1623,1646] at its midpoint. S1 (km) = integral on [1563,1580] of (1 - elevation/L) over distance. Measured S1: -2.76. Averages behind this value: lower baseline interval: 1.46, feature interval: 2.01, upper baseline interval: 1.98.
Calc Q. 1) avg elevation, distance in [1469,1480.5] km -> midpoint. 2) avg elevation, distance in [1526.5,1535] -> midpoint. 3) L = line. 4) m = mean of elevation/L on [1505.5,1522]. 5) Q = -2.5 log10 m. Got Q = 0.14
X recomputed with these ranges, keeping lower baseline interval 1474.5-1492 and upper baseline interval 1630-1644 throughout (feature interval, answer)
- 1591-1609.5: -2.9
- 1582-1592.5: -2.2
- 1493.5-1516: -4.1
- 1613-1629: -1.2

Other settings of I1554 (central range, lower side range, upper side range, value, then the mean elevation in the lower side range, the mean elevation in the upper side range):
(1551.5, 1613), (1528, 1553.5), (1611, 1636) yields 0.9 km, 2.07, 2.01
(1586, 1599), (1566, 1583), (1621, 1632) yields 0.0 km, 2.03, 1.99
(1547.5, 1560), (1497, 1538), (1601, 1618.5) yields -0.6 km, 1.81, 2.03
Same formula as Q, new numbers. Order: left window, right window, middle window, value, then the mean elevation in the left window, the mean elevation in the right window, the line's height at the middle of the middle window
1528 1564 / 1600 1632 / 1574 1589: 0.02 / 2.05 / 2.02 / 2.03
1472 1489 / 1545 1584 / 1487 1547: -0.13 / 1.11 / 2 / 1.5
